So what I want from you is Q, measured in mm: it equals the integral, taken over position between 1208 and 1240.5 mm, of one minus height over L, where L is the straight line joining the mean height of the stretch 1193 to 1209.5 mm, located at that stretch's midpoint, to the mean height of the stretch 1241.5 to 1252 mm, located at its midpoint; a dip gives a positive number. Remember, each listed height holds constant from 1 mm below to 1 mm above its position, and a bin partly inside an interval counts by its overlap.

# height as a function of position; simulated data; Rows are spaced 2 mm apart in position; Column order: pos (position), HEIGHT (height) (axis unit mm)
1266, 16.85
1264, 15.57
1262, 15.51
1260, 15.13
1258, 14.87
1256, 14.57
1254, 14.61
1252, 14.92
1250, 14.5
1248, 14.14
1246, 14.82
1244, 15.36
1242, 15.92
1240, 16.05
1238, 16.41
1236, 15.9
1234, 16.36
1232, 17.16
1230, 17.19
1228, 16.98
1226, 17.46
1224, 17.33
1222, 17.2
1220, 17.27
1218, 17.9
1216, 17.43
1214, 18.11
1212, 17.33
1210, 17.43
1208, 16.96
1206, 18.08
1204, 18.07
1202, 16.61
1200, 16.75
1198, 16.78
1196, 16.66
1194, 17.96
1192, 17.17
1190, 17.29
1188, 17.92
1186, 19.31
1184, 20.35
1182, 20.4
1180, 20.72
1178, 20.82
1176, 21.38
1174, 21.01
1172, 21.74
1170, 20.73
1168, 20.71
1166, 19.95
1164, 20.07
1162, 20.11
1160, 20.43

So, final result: -2.1 mm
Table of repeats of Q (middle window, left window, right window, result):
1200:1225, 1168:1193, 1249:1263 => 0.5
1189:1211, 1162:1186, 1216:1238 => 1.9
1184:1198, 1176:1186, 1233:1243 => 1.4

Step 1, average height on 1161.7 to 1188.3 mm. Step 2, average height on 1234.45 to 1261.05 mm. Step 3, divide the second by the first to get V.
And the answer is 0.7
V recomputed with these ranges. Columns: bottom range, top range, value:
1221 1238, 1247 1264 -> 0.88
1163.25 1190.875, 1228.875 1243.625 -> 0.81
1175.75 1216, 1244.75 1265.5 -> 0.82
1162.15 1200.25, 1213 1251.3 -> 0.85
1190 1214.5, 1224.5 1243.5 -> 0.96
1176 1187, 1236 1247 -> 0.77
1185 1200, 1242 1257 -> 0.84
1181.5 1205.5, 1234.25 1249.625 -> 0.87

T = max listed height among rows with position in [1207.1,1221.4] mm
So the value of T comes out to 18.11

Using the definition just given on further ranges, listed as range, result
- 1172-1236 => 21.74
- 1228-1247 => 17.19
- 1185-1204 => 19.31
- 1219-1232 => 17.46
